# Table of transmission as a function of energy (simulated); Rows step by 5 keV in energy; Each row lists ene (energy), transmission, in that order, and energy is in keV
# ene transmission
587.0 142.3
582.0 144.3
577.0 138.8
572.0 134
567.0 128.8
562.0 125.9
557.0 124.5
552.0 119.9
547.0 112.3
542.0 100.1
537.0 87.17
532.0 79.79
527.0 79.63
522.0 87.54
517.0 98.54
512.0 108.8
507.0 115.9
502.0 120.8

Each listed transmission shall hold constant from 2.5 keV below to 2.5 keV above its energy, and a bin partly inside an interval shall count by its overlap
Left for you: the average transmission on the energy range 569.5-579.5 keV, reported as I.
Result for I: 136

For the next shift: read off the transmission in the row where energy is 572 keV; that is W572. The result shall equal 134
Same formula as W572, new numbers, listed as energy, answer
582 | 144.3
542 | 100.1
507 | 115.9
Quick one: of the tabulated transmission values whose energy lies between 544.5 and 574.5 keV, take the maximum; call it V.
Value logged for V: 134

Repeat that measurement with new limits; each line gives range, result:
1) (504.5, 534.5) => 115.9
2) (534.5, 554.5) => 119.9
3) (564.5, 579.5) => 138.8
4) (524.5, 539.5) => 87.17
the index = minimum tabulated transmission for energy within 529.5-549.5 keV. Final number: 79.79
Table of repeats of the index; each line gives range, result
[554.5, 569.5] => 124.5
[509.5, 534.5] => 79.63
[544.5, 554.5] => 112.3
